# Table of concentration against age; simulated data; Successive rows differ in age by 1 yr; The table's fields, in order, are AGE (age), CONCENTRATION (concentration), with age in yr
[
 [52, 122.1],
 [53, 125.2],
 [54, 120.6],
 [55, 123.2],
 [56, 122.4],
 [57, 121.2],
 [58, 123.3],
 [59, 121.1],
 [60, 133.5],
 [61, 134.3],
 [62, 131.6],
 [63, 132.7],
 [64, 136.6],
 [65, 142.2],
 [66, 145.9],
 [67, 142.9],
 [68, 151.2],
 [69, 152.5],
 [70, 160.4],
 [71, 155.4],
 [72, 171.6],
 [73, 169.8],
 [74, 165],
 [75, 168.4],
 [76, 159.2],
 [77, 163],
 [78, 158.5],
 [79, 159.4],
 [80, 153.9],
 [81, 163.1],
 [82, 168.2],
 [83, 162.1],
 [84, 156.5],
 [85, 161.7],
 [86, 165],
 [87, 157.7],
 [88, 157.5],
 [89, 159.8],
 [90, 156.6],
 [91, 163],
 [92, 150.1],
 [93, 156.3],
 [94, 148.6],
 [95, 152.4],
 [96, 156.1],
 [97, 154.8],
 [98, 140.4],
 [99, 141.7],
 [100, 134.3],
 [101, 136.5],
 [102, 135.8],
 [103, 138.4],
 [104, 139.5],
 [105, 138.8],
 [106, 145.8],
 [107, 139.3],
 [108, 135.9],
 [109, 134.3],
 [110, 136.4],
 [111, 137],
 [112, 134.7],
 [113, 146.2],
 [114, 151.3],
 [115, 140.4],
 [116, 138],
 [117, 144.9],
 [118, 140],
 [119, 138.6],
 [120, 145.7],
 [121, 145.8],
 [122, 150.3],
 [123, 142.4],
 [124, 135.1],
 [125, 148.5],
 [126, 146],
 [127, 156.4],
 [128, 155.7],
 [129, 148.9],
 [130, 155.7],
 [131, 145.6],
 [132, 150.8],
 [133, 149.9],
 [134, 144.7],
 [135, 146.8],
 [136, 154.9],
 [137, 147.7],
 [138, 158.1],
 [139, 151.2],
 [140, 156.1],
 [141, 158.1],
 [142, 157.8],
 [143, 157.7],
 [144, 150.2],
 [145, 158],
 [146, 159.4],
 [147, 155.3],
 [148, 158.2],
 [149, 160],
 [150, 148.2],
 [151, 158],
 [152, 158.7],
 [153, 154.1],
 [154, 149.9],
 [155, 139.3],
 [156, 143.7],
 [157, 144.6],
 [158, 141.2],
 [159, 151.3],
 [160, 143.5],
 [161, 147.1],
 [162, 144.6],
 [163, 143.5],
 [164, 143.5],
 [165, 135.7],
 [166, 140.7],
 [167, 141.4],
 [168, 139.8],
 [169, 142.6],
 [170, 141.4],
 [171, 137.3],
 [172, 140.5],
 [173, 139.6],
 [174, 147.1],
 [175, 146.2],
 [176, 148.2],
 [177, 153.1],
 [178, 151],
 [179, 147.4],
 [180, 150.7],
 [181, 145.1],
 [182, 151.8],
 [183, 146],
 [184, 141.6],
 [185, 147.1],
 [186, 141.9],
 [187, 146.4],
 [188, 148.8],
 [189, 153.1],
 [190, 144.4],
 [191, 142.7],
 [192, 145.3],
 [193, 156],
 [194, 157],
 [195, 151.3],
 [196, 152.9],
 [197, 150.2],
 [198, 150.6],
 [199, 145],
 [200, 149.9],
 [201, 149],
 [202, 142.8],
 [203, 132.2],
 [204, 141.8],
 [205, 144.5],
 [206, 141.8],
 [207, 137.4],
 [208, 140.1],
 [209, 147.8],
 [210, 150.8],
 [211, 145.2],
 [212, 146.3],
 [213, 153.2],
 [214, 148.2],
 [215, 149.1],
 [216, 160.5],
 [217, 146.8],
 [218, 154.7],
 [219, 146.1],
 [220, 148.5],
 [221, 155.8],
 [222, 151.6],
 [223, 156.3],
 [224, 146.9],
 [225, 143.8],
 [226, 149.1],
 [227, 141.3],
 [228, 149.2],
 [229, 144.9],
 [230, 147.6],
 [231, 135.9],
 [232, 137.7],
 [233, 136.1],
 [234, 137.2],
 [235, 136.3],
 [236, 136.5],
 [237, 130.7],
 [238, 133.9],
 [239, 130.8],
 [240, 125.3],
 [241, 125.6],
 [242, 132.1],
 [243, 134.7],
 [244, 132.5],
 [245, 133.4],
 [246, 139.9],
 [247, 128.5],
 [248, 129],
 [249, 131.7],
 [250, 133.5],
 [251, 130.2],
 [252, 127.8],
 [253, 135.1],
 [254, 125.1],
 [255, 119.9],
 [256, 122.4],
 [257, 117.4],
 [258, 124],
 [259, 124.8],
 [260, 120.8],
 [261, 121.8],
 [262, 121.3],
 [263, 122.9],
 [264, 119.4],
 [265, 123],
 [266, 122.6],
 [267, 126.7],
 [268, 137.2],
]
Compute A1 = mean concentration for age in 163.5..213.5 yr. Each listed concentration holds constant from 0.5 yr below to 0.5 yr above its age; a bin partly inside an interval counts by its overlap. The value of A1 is 146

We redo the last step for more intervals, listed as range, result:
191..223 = 148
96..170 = 146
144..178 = 147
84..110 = 148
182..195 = 148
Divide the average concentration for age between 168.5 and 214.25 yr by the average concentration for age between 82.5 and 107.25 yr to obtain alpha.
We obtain 0.98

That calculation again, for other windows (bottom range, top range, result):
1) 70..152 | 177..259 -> 0.94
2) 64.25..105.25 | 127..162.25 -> 0.99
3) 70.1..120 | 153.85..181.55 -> 0.96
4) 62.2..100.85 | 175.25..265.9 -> 0.91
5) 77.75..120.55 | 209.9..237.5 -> 0.98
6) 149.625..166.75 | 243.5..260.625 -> 0.87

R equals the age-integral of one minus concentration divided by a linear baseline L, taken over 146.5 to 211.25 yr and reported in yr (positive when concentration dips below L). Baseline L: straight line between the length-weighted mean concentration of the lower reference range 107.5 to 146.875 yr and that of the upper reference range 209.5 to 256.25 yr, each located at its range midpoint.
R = -1.3 yr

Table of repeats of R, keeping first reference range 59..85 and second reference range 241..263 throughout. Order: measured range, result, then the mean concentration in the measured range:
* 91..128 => 1.02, 144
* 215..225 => -1.45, 151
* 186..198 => -1.18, 150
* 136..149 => -1.15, 156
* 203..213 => -0.74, 144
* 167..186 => -0.94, 145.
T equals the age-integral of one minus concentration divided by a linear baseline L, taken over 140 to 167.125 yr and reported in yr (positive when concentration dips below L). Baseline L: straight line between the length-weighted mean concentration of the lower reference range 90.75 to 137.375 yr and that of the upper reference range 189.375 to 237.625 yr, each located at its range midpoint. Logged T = -0.9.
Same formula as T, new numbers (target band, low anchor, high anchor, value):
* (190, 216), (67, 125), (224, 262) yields -1.8 yr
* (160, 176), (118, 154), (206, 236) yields 0.8 yr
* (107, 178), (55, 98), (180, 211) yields 0.7 yr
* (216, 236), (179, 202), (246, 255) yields -1.2 yr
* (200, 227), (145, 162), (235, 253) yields -1.8 yr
